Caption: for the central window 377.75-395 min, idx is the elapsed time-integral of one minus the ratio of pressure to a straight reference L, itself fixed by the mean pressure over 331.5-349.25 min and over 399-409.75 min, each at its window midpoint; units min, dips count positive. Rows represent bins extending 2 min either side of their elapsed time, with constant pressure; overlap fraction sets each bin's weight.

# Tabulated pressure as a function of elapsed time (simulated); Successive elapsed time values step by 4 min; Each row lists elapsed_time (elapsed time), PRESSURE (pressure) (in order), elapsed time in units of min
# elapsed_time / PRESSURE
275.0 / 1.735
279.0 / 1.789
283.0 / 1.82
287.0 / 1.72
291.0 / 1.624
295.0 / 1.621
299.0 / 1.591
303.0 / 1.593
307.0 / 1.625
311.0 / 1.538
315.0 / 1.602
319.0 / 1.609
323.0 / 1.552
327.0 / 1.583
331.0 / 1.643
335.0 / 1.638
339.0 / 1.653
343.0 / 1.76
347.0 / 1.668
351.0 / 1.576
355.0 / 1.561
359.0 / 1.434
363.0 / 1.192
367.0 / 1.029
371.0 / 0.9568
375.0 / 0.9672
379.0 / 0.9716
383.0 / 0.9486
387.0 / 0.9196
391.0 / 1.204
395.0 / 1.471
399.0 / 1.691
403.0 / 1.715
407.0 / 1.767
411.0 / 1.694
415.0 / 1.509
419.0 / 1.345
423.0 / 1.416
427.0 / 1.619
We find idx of 6.5 min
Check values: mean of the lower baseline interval 1.68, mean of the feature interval 1.07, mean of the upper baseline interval 1.73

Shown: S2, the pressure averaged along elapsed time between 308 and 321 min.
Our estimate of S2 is 1.59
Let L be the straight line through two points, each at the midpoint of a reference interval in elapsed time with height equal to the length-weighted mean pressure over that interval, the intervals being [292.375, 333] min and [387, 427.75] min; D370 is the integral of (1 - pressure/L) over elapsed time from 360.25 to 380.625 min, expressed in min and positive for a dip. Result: 6.7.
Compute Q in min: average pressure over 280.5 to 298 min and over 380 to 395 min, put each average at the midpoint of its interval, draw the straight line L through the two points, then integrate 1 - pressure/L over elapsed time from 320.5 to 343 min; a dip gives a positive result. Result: -3.2 min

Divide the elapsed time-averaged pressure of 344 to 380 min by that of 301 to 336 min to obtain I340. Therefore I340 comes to 0.80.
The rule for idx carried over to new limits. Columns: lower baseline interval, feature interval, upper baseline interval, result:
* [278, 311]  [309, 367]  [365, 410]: -3.3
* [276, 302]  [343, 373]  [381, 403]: 1.2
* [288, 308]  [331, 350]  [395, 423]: -0.7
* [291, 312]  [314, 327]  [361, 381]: -1.3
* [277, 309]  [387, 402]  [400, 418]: 2.3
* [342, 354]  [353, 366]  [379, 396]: 1.1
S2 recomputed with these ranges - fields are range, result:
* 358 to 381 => 1.08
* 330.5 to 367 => 1.54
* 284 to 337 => 1.61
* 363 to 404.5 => 1.18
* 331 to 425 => 1.4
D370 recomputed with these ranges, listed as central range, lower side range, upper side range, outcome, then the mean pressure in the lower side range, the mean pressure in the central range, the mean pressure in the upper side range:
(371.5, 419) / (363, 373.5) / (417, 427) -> -3.65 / 1.03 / 1.34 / 1.43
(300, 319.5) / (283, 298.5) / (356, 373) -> -0.63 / 1.67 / 1.59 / 1.18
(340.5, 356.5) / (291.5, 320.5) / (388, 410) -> -0.71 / 1.6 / 1.64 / 1.55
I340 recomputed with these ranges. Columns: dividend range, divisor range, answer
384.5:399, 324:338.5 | 0.78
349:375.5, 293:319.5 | 0.79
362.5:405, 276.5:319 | 0.72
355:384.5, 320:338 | 0.69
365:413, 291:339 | 0.80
